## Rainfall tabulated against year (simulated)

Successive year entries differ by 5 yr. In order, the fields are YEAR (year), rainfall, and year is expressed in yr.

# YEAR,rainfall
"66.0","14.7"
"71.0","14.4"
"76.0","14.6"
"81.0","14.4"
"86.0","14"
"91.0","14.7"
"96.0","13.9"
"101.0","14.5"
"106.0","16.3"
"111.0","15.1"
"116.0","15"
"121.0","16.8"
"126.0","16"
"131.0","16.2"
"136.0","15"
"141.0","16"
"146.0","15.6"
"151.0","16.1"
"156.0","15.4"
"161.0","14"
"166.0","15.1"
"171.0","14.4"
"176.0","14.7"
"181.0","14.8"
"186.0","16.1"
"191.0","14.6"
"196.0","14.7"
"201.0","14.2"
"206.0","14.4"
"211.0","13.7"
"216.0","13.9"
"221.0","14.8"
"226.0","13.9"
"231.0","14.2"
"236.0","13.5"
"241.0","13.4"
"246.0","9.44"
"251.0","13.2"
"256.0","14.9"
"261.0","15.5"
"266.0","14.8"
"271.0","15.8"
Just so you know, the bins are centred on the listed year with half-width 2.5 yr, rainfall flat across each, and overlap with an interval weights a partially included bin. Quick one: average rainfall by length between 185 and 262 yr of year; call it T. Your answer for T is 14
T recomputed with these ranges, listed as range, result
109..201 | 15.3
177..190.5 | 15.2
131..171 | 15.3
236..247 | 12.2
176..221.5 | 14.6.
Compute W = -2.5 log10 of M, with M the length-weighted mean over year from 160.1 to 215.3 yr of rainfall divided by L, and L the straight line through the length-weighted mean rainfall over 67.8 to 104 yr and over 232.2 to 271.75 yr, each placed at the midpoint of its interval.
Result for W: -0.05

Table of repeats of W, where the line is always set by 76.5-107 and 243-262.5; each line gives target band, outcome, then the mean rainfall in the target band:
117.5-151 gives -0.13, 15.9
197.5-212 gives -0.05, 14.2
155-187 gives -0.08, 14.9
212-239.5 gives -0.05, 14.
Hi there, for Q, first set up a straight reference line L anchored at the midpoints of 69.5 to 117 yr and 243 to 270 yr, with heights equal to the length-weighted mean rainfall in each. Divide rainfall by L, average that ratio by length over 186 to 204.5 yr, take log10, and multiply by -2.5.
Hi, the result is -0.05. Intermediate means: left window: 14.7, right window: 13.7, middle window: 14.7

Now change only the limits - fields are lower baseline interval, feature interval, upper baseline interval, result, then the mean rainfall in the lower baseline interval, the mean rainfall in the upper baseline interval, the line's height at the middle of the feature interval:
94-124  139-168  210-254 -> -0.055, 15.3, 13.3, 14.6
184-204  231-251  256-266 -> 0.203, 14.9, 15.2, 15.1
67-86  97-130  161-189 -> -0.069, 14.4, 14.9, 14.6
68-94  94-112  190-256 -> -0.049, 14.4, 13.7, 14.3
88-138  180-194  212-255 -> -0.079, 15.3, 13.4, 14.1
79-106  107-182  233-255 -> -0.114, 14.5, 12.6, 13.8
